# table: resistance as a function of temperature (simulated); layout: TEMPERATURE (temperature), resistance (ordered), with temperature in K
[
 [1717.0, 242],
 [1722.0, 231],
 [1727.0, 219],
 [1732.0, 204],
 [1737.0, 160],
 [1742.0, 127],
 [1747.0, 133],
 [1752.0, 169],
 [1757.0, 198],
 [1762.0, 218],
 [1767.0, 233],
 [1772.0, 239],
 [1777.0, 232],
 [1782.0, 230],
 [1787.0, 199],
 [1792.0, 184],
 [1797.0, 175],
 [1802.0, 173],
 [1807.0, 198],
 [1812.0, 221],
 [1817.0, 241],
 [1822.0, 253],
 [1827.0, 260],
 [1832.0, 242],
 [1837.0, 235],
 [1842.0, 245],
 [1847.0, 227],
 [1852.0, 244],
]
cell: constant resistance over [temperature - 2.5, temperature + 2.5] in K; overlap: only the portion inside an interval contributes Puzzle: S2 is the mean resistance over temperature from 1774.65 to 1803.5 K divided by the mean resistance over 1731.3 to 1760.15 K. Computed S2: 1.22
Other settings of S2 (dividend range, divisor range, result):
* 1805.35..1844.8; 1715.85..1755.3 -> 1.29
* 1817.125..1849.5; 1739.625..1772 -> 1.32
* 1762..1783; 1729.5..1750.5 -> 1.48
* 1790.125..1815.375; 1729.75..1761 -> 1.15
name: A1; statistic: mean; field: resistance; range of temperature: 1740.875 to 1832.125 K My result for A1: 207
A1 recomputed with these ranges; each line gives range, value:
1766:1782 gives 234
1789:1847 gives 221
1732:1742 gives 163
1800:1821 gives 212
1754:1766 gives 210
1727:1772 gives 186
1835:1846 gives 238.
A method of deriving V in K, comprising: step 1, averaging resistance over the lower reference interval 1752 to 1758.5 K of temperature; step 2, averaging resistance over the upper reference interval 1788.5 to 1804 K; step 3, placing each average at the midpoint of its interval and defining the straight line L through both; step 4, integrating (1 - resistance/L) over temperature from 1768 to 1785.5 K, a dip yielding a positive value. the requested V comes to -4.7 K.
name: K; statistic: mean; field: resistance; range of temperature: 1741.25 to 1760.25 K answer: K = 162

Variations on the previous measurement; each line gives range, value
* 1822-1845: 246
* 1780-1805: 192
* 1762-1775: 232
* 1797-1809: 183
